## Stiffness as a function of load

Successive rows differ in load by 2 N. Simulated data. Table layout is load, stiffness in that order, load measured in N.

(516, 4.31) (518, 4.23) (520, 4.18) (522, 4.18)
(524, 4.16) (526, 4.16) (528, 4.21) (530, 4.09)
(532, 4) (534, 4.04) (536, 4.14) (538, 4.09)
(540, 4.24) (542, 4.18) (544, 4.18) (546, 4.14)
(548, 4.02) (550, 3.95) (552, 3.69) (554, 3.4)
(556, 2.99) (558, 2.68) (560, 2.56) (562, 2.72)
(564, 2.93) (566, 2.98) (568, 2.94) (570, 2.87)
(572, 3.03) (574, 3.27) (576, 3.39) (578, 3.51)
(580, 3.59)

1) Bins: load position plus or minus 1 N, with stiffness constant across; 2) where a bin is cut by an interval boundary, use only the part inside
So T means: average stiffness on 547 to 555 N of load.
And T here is 3.76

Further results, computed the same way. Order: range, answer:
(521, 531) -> 4.16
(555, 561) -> 2.74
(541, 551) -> 4.09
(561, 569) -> 2.89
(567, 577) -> 3.1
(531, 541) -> 4.1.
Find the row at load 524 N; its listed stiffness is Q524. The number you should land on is 4.16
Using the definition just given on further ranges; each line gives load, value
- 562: 2.72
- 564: 2.93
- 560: 2.56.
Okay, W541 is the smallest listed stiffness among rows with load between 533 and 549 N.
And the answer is 4.02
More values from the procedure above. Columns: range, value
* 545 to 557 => 2.99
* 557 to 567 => 2.56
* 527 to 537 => 4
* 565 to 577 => 2.87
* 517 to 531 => 4.09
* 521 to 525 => 4.16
